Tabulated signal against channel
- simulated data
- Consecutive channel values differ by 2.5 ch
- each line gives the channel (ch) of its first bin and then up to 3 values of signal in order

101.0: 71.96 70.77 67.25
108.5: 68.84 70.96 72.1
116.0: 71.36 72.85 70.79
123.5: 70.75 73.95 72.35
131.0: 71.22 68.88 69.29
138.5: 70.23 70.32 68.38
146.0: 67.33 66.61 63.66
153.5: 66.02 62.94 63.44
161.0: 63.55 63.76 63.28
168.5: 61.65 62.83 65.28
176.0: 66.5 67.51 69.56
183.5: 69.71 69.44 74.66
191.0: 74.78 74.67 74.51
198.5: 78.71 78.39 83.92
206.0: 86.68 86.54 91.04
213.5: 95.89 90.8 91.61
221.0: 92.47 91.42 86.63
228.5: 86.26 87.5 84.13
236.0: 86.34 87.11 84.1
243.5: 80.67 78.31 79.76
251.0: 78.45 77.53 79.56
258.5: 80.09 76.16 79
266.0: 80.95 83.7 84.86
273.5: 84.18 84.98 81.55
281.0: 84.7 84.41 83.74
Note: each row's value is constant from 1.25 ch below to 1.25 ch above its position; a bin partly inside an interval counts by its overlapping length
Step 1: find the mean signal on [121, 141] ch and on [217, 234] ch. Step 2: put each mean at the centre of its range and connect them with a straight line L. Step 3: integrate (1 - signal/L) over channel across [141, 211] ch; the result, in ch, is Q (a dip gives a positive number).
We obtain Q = 8.0 ch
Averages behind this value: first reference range 70.9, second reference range 88.8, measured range 70.5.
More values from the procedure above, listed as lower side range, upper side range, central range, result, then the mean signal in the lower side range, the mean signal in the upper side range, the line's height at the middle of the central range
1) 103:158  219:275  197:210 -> -0.80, 69.3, 83.3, 78.1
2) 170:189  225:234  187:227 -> -3.21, 68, 86.3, 78.1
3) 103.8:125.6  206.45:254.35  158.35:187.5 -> 4.77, 70.7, 86.2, 78.5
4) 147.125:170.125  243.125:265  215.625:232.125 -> -3.44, 63.9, 78.8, 74.1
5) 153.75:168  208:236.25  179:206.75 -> 0.58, 63.5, 89.4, 77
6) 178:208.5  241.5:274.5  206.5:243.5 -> -4.92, 75.9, 80.3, 78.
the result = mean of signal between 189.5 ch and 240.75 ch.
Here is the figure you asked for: 85.4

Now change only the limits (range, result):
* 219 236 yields 88.1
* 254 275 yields 81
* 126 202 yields 68.7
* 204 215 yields 89.6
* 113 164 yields 68.6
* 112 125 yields 71.6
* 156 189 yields 65.9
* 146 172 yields 64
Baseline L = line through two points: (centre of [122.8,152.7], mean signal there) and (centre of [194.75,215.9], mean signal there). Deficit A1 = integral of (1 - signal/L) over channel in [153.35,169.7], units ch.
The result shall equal 2.5 ch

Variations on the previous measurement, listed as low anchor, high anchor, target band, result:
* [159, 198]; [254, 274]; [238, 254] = -0.5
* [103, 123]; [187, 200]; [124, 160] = 2.0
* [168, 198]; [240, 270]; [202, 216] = -2.9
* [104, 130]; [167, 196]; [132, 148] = 0.3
